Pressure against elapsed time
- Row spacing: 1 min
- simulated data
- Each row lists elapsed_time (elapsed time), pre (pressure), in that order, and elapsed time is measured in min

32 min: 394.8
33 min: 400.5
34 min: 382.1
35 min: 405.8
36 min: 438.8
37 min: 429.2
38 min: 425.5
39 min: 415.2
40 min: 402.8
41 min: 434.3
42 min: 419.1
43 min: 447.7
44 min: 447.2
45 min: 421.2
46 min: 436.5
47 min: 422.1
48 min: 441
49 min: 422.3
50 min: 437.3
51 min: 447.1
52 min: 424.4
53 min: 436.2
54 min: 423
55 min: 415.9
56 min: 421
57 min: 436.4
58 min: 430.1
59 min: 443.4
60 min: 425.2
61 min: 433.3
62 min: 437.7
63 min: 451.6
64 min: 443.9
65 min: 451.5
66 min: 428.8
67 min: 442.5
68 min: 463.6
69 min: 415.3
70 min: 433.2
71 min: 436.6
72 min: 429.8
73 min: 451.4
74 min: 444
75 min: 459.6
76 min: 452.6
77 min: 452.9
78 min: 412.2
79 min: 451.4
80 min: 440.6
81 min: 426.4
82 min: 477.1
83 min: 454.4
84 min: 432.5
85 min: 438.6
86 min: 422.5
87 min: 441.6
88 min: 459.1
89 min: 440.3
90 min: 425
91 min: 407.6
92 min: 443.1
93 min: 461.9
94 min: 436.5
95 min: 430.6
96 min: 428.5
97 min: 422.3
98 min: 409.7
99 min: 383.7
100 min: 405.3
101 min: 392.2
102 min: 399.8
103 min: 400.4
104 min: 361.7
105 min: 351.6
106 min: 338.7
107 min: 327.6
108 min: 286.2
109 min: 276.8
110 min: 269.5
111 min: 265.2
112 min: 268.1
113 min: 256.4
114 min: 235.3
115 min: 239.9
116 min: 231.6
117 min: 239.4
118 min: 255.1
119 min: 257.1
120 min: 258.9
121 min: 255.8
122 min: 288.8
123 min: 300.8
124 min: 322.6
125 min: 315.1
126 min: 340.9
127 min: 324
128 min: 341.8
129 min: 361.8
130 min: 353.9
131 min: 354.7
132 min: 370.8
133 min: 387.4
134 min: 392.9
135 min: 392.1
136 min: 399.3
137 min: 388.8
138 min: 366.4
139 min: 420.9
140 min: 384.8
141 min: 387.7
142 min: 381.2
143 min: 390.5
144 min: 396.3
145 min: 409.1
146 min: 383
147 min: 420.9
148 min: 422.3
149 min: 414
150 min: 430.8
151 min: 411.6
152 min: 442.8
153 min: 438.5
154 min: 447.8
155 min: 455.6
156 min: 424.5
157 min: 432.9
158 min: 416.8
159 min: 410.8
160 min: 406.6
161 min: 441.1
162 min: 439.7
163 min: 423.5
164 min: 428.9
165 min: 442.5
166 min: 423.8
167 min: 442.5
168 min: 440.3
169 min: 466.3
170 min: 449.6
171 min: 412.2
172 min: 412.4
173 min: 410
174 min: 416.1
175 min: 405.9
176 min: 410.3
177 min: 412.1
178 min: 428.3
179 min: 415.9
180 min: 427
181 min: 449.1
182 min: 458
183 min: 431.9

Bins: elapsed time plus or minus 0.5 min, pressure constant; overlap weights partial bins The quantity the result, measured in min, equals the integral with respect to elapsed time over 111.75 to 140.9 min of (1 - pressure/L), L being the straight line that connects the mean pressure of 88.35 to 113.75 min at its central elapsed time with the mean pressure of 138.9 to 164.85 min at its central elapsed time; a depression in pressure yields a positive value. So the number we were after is 5.4 min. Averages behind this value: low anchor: 371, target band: 322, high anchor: 418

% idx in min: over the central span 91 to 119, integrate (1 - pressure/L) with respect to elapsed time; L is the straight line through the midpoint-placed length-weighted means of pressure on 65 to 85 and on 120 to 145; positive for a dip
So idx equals 4.2 min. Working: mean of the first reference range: 442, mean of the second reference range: 358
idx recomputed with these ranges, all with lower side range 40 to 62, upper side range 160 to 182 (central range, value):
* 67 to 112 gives 2.21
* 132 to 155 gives 1.28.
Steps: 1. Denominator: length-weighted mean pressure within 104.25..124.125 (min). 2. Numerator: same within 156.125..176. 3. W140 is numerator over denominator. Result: 1.54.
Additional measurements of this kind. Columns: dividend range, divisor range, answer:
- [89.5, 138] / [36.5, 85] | 0.79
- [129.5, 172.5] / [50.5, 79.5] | 0.94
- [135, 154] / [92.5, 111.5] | 1.09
